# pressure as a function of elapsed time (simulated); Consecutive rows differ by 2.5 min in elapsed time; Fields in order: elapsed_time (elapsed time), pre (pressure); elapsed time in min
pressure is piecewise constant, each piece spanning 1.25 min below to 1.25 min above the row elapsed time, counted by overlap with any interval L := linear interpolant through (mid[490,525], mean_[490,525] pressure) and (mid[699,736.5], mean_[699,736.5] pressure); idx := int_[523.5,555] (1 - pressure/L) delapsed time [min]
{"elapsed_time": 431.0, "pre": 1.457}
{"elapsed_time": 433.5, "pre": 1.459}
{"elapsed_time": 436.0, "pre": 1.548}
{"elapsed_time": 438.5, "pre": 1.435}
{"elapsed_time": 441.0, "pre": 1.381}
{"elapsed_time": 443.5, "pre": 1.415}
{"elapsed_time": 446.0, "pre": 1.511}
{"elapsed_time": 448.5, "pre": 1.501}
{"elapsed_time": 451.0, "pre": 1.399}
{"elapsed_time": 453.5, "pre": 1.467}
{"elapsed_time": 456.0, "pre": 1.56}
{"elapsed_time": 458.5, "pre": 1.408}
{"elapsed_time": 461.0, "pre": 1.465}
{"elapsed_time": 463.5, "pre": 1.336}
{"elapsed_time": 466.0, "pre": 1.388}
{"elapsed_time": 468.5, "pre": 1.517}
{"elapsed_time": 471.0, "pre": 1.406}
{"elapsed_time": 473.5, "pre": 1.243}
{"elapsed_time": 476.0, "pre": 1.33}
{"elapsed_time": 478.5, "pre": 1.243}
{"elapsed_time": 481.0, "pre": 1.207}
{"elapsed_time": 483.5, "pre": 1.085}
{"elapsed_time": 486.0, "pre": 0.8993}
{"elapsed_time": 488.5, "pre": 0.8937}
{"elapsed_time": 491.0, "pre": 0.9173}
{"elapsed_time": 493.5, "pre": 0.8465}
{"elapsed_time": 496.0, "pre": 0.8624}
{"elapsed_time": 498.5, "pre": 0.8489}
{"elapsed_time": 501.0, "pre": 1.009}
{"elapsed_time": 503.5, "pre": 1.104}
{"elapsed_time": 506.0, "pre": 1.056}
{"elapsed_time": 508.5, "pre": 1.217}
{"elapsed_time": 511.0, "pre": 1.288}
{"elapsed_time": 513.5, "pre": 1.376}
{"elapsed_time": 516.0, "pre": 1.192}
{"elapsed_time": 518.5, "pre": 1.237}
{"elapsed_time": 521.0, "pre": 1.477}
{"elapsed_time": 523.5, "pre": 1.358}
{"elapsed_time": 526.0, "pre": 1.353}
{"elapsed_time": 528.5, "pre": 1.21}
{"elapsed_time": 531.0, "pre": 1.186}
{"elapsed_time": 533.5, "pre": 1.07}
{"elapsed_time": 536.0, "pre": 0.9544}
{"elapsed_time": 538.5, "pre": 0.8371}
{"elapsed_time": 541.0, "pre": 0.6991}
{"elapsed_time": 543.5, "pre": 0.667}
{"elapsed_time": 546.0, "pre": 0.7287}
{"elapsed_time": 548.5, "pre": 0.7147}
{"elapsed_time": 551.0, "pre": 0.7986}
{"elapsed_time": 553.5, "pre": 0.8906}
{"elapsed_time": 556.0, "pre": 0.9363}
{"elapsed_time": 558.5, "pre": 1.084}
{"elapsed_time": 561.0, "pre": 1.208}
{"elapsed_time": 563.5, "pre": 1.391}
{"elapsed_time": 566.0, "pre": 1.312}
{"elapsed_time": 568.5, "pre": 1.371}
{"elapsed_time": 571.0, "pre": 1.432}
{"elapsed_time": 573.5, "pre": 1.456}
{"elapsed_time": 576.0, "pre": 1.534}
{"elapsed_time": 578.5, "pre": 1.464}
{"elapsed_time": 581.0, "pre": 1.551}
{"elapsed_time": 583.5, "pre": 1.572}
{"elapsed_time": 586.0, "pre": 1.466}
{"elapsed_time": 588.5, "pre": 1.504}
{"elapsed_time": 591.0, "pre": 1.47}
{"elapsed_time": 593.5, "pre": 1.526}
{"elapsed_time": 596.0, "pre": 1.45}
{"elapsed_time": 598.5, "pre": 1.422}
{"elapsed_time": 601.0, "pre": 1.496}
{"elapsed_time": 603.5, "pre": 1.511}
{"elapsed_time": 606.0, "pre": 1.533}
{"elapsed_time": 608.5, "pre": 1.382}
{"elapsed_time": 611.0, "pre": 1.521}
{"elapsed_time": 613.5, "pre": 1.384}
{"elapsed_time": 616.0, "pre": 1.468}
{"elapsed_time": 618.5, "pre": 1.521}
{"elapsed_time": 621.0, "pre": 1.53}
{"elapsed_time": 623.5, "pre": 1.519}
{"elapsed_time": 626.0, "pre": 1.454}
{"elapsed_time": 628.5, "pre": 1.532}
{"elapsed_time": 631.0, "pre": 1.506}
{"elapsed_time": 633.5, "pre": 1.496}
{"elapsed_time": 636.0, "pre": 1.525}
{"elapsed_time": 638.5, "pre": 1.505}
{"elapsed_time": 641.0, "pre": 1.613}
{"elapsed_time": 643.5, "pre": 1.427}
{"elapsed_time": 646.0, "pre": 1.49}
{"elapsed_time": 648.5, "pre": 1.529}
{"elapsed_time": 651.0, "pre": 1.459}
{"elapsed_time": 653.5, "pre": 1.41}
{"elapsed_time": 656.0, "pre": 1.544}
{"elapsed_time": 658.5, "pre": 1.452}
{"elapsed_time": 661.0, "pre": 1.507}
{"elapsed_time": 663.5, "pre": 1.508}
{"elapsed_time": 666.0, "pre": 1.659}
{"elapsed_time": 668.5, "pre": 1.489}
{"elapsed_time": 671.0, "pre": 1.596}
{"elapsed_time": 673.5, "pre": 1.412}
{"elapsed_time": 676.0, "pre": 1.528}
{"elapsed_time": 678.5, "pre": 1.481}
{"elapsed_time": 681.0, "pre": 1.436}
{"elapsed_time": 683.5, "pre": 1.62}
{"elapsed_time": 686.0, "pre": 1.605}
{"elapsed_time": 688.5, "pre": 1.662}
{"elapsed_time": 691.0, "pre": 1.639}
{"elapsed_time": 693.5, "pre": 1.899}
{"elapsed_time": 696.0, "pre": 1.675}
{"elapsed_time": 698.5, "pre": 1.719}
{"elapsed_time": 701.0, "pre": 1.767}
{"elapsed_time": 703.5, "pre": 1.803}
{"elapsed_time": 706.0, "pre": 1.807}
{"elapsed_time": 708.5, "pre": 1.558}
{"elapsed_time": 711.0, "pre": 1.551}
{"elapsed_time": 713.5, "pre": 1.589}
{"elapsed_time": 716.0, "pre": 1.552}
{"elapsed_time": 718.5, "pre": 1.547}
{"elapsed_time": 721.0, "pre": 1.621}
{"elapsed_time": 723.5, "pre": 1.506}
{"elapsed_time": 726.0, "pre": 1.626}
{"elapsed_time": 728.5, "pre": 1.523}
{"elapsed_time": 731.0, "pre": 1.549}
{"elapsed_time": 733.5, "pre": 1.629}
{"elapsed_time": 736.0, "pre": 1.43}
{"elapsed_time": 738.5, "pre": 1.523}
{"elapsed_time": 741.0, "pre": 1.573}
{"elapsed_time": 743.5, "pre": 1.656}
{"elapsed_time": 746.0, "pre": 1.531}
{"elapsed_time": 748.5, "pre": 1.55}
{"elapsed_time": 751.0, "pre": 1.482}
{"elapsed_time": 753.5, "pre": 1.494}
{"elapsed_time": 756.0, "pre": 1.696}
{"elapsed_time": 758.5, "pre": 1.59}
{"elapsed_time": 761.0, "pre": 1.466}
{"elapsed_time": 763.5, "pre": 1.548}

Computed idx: 6.7 min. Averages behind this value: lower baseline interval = 1.13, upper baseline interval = 1.61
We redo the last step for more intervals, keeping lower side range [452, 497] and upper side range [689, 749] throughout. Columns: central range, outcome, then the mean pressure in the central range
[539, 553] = 6.32 min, 0.737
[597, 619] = -0.41 min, 1.47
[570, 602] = -1.85 min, 1.49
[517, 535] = 0.63 min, 1.26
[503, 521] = 0.79 min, 1.23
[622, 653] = -0.28 min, 1.5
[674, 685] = 0.32 min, 1.51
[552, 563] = 2.53 min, 1.05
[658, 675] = 0.16 min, 1.52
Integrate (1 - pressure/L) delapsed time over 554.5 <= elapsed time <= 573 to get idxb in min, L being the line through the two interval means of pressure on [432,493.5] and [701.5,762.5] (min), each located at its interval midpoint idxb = 2.2 min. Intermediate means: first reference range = 1.32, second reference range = 1.58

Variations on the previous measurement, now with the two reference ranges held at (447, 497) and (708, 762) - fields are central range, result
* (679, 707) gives -3.3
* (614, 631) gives -0.9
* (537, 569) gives 9.2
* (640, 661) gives -0.4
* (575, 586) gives -1.2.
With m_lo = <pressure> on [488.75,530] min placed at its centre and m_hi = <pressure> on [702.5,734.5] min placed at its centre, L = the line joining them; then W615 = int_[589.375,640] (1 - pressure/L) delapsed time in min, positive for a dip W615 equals -4.24 min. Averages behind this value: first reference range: 1.14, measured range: 1.49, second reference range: 1.6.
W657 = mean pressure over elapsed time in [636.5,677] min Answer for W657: 1.51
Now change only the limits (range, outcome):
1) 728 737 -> 1.54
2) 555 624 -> 1.43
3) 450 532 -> 1.22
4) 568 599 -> 1.48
